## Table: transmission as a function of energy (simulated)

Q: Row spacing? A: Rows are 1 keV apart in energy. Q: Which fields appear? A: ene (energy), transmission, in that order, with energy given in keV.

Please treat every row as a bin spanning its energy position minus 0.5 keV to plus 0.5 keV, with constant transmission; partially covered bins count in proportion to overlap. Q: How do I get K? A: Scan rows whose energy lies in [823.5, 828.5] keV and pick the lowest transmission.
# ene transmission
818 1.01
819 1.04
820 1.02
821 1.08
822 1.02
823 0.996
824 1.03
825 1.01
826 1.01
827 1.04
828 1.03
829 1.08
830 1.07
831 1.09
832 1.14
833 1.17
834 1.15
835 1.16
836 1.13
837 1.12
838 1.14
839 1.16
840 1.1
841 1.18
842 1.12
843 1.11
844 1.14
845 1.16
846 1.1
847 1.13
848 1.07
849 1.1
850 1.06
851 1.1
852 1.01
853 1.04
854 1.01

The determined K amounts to 1.01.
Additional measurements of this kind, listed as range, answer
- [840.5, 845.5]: 1.11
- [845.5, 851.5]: 1.06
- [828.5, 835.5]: 1.07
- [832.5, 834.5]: 1.15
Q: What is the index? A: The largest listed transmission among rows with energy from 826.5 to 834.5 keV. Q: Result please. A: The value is 1.17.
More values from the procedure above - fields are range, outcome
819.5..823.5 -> 1.08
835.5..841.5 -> 1.18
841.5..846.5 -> 1.16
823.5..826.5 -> 1.03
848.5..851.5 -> 1.1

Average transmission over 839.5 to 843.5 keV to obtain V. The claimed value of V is 1.13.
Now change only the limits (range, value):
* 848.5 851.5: 1.09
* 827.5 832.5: 1.08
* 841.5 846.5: 1.13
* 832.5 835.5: 1.16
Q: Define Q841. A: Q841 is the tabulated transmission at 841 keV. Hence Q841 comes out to 1.18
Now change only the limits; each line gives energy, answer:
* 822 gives 1.02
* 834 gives 1.15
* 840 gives 1.1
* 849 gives 1.1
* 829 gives 1.08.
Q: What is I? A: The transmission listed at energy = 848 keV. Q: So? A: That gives 1.07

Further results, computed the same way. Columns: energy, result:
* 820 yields 1.02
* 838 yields 1.14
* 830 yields 1.07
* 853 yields 1.04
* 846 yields 1.1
